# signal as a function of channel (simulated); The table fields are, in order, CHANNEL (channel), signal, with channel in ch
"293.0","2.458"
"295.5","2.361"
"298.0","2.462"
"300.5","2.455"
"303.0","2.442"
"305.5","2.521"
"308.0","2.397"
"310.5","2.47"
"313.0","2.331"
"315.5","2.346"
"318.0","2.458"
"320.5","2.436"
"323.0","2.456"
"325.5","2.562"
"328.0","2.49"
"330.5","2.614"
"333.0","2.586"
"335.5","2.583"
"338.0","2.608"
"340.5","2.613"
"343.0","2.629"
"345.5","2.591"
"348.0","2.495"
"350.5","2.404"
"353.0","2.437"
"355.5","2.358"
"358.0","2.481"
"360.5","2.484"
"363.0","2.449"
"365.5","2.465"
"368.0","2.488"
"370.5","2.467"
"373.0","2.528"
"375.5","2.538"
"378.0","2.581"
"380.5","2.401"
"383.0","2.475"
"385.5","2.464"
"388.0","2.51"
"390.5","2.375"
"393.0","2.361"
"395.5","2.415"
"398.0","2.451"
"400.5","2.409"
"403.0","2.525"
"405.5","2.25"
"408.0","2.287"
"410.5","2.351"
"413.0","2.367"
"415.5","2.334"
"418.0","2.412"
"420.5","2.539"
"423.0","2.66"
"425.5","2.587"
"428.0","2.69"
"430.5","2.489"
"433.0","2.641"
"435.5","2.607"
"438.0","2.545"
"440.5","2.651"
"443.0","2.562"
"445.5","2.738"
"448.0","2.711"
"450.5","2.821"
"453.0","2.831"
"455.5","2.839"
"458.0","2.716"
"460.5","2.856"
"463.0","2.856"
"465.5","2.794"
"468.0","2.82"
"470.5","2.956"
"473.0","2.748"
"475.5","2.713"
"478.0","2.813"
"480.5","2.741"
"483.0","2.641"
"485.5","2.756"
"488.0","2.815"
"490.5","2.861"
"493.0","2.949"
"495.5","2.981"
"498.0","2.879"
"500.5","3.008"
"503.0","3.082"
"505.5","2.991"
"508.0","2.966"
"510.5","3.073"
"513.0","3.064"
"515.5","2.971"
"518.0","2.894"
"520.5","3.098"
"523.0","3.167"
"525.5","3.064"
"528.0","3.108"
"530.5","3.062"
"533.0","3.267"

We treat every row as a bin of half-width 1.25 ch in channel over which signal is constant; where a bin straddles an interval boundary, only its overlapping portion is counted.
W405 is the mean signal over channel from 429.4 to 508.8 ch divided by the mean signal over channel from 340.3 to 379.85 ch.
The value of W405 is 1.1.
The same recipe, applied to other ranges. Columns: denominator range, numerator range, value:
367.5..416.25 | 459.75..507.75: 1.18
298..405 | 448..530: 1.17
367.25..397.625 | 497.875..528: 1.23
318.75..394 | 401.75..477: 1.05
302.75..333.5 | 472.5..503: 1.15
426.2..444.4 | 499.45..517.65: 1.16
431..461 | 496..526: 1.12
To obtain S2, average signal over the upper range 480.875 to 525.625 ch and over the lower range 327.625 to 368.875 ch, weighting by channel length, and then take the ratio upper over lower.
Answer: 1.17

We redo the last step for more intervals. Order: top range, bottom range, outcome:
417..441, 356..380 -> 1.04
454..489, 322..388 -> 1.11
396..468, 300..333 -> 1.05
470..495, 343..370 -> 1.13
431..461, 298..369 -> 1.09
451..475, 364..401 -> 1.15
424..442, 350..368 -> 1.06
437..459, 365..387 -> 1.09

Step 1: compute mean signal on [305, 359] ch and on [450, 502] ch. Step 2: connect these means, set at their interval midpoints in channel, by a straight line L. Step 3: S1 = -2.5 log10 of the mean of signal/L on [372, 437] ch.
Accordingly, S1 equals 0.08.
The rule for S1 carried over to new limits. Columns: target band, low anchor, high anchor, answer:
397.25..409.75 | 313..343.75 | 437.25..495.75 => 0.12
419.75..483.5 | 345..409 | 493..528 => 0.02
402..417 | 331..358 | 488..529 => 0.16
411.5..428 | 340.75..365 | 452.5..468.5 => 0.08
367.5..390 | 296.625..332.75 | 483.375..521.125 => 0.06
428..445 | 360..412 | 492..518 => 0.03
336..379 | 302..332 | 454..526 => 0.02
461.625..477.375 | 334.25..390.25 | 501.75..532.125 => 0.02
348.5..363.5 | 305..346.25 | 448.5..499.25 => 0.06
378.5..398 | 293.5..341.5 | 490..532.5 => 0.10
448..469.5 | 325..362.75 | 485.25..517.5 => 0.01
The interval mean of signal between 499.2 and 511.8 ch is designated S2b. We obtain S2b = 3.02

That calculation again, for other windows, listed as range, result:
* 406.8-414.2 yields 2.34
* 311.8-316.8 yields 2.34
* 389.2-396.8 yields 2.38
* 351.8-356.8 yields 2.4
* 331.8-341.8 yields 2.6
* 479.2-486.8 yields 2.71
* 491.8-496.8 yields 2.96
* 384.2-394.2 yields 2.43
